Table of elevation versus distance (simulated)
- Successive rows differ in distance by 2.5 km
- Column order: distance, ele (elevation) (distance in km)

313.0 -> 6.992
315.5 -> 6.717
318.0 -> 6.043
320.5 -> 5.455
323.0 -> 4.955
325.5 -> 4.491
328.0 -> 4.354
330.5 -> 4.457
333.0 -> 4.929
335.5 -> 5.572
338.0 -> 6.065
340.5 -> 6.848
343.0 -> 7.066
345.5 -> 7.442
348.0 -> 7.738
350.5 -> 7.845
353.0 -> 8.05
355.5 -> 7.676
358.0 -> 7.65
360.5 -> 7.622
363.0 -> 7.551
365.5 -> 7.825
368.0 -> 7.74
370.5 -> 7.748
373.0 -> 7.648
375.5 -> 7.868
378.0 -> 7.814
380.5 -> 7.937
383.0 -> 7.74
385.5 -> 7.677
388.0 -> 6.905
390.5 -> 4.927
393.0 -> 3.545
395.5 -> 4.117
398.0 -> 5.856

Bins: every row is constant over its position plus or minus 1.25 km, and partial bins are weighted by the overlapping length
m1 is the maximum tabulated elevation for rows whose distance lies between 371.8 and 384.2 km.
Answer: 7.937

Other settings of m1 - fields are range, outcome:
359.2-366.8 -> 7.825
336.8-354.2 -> 8.05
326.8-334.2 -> 4.929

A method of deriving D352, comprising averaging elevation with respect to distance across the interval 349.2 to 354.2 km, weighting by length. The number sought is 7.94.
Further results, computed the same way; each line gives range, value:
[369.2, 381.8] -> 7.8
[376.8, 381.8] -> 7.87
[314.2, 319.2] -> 6.39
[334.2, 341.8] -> 6.16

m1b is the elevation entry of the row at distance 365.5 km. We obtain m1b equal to 7.825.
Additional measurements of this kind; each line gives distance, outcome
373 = 7.648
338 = 6.065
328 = 4.354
